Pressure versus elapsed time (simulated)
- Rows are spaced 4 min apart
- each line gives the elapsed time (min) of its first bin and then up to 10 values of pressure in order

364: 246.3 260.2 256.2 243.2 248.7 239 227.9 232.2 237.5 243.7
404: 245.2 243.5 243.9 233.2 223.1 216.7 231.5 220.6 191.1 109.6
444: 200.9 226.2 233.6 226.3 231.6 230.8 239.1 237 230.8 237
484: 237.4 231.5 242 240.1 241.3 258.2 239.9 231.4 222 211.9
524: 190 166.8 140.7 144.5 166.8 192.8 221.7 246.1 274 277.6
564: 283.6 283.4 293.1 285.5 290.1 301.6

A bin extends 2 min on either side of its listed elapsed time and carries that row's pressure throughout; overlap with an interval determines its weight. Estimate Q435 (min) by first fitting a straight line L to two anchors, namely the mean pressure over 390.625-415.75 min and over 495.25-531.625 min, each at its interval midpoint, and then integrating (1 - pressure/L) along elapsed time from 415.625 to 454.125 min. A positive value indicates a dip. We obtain 4.37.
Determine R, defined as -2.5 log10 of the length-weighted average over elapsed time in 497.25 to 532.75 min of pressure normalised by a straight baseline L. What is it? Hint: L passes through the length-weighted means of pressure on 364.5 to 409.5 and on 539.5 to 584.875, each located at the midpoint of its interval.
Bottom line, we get 0.20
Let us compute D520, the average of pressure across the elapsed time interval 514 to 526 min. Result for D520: 208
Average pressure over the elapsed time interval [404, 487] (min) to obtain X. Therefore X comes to 223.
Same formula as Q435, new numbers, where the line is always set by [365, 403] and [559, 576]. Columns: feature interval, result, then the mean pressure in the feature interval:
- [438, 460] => 4.78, 202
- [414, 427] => 1.38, 225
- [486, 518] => 3.76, 238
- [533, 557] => 6.69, 202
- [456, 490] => 3.82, 234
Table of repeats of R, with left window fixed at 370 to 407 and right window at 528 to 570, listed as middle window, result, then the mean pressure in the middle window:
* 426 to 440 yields 0.18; 199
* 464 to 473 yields -0.03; 237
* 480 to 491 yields -0.03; 236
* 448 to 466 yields 0.01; 230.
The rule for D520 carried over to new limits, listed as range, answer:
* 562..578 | 286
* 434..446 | 167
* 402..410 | 244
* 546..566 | 261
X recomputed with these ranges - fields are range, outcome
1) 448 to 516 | 236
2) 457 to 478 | 234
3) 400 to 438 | 228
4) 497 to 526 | 228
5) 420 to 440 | 205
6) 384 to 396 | 233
